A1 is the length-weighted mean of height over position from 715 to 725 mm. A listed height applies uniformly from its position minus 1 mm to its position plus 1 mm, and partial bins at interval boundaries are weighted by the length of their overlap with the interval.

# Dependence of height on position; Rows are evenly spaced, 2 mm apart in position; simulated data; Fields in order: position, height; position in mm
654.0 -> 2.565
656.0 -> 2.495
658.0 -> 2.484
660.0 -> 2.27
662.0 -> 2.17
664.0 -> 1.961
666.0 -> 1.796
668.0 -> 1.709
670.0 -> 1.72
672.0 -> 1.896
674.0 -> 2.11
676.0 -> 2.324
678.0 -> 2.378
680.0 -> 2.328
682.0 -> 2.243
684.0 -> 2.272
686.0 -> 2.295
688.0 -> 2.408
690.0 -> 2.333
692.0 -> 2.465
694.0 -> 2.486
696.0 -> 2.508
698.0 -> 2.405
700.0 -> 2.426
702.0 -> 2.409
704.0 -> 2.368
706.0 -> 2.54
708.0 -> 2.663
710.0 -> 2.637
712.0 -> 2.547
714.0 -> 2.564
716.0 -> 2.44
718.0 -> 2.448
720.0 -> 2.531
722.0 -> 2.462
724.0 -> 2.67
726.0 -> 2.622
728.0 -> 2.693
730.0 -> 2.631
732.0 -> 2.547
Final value 2.51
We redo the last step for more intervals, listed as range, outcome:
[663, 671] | 1.8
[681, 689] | 2.3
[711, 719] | 2.5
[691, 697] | 2.49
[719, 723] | 2.5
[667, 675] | 1.86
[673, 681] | 2.28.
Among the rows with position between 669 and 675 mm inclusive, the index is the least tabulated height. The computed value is 1.72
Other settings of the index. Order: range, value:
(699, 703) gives 2.409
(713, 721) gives 2.44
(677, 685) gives 2.243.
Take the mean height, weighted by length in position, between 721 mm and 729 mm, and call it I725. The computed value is 2.61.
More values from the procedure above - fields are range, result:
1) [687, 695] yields 2.42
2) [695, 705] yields 2.42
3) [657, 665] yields 2.22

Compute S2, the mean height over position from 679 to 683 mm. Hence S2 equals 2.29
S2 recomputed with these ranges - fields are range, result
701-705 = 2.39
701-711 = 2.52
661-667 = 1.98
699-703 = 2.42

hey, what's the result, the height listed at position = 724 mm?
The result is 2.67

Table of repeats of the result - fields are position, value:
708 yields 2.663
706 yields 2.54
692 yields 2.465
